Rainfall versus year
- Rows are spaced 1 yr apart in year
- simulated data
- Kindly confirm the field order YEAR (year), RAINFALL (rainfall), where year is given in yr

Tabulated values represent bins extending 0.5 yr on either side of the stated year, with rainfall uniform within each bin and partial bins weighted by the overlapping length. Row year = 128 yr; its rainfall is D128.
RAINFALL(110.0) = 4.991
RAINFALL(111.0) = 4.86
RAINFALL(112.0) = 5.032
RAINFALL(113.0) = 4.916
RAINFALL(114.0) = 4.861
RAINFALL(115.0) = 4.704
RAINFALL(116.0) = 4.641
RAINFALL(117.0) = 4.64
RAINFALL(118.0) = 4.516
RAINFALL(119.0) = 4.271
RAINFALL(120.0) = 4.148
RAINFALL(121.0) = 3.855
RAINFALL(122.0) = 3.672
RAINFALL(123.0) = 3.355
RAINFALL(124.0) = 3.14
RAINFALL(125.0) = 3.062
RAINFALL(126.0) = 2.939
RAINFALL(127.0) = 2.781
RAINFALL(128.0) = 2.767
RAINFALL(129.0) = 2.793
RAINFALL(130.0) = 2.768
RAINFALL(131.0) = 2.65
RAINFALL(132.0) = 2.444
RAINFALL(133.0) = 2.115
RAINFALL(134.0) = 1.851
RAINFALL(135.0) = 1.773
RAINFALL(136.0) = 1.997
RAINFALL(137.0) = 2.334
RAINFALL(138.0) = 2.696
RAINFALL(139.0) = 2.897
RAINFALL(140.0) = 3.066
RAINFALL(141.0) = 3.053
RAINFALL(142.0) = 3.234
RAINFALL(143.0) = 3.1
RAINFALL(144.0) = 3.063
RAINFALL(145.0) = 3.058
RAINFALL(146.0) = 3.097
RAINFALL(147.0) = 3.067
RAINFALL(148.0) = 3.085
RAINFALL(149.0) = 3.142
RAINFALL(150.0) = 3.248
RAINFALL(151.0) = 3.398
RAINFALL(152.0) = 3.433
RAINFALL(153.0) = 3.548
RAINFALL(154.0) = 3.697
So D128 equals 2.767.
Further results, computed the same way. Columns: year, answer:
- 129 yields 2.793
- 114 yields 4.861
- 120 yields 4.148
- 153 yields 3.548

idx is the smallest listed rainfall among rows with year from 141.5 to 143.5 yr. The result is 3.1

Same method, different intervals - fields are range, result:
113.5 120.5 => 4.148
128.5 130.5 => 2.768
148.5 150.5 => 3.142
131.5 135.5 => 1.773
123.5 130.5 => 2.767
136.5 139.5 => 2.334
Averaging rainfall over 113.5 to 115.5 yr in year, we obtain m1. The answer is 4.78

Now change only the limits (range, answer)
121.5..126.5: 3.23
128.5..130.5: 2.78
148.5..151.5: 3.26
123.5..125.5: 3.1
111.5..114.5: 4.94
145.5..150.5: 3.13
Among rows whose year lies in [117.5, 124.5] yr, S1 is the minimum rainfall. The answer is 3.14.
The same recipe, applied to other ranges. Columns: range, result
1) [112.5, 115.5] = 4.704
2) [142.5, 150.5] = 3.058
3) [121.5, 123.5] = 3.355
